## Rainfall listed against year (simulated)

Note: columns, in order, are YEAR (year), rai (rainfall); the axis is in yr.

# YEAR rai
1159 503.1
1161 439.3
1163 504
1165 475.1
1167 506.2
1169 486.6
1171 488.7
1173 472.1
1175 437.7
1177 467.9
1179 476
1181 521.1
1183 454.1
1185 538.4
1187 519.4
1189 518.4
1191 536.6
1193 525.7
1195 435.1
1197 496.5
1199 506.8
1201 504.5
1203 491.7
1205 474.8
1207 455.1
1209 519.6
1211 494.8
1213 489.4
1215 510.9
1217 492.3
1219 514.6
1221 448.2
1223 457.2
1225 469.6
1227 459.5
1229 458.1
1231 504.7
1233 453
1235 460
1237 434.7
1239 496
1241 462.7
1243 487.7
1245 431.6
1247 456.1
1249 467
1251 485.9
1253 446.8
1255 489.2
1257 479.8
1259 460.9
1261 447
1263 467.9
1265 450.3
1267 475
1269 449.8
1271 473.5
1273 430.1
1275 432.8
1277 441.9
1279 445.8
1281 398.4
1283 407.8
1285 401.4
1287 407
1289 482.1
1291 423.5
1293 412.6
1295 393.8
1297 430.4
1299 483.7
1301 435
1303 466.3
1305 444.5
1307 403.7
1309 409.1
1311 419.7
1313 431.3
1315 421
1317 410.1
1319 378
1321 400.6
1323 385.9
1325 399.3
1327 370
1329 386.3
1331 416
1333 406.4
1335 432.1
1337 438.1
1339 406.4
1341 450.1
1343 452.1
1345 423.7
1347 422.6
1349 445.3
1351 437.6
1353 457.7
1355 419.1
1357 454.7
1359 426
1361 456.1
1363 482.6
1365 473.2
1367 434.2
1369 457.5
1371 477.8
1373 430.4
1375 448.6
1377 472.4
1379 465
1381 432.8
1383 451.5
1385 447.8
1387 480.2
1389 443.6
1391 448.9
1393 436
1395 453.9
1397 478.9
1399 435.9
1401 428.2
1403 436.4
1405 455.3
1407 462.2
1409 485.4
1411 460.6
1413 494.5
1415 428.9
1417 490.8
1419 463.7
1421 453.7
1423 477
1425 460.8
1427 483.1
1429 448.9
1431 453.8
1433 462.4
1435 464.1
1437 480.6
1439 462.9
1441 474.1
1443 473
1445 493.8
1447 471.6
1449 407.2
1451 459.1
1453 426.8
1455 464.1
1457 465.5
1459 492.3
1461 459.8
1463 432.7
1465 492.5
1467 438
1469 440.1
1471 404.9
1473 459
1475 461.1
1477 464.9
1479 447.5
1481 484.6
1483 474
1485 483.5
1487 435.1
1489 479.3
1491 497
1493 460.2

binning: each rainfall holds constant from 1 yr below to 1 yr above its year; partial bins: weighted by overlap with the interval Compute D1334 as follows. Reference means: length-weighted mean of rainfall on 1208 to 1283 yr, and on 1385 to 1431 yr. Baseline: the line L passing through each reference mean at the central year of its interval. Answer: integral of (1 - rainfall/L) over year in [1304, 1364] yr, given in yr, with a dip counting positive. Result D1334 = 5.1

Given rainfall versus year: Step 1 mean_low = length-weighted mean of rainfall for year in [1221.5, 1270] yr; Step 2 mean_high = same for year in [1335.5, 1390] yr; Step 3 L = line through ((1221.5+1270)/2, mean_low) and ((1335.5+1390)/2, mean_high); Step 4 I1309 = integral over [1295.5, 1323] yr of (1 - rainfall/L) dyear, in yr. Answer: 1.91 yr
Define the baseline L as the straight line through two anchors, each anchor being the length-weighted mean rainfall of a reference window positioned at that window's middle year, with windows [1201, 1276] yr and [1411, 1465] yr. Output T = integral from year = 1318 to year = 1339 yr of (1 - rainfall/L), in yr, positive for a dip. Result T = 3.0 yr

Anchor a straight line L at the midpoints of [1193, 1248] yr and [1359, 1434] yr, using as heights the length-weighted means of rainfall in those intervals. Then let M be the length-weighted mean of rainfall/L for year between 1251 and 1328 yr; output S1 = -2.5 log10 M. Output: 0.09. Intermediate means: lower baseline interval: 477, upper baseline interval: 458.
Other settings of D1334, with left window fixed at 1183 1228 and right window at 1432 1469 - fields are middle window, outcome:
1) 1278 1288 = 1.5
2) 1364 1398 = 1.1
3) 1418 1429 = 0.0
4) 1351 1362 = 0.7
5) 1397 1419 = 0.4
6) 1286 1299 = 1.4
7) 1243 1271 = 1.3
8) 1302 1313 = 1.2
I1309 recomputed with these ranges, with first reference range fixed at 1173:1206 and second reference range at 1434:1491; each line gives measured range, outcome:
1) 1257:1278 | 1.3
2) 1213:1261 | 1.7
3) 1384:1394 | 0.4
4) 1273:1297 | 2.9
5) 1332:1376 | 2.9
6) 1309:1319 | 1.3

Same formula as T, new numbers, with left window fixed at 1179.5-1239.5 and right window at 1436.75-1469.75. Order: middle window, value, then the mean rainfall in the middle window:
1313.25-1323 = 1.5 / 403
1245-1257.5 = 0.4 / 467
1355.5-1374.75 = 0.7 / 454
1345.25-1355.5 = 0.8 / 436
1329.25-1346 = 1.7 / 426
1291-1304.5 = 1.2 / 436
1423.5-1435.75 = 0.0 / 463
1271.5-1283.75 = 1.3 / 428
